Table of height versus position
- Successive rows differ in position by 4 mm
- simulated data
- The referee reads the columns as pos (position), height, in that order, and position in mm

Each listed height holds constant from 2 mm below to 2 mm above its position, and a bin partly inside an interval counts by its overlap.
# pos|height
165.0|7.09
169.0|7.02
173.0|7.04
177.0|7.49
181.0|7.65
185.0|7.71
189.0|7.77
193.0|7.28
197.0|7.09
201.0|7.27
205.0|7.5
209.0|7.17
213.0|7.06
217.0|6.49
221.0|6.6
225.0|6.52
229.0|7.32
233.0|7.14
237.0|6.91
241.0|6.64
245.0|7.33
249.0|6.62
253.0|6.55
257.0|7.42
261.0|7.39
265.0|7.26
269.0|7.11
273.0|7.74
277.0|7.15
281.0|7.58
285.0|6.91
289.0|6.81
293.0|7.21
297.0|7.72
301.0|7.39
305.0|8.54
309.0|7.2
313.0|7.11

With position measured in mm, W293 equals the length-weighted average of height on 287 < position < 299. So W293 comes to 7.25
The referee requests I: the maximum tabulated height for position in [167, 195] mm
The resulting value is 7.77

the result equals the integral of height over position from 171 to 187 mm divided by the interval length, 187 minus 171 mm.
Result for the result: 7.47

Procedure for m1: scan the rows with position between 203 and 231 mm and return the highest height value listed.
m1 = 7.5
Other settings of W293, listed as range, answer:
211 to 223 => 6.72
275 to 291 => 7.11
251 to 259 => 6.98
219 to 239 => 6.9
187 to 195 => 7.53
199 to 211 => 7.31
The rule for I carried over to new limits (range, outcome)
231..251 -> 7.33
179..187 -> 7.71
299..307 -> 8.54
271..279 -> 7.74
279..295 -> 7.58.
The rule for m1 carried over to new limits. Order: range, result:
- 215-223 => 6.6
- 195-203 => 7.27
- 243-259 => 7.42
